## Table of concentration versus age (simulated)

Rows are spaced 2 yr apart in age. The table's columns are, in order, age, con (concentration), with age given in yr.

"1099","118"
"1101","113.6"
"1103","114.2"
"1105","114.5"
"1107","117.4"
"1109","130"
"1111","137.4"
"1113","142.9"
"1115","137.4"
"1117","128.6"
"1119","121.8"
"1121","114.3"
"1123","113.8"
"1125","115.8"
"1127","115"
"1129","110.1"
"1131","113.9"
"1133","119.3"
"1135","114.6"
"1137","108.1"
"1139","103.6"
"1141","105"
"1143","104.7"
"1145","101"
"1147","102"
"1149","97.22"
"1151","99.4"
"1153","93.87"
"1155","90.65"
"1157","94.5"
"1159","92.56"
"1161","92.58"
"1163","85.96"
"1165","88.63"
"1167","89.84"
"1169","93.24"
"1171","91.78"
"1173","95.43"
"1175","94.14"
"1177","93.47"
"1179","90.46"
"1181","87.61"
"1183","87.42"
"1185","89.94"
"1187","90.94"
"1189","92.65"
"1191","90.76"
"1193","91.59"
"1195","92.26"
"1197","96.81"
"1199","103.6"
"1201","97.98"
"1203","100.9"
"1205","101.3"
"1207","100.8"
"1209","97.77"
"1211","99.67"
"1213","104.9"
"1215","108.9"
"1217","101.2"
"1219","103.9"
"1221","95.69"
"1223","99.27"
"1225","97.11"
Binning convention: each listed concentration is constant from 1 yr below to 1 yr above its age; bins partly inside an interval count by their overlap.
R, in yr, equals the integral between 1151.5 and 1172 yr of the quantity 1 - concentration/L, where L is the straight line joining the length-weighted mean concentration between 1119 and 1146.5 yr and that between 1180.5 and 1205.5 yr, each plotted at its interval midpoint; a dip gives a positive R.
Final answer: 2.3 yr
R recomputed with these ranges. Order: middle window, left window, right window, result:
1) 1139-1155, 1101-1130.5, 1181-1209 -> 1.6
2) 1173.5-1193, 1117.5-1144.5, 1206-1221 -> 2.7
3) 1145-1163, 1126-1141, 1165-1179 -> 1.1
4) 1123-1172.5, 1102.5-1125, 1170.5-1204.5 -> 4.2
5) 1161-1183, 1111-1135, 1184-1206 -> 2.7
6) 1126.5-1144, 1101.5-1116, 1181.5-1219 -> 1.2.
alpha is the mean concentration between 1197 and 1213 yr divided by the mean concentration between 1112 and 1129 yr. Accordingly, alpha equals 0.82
